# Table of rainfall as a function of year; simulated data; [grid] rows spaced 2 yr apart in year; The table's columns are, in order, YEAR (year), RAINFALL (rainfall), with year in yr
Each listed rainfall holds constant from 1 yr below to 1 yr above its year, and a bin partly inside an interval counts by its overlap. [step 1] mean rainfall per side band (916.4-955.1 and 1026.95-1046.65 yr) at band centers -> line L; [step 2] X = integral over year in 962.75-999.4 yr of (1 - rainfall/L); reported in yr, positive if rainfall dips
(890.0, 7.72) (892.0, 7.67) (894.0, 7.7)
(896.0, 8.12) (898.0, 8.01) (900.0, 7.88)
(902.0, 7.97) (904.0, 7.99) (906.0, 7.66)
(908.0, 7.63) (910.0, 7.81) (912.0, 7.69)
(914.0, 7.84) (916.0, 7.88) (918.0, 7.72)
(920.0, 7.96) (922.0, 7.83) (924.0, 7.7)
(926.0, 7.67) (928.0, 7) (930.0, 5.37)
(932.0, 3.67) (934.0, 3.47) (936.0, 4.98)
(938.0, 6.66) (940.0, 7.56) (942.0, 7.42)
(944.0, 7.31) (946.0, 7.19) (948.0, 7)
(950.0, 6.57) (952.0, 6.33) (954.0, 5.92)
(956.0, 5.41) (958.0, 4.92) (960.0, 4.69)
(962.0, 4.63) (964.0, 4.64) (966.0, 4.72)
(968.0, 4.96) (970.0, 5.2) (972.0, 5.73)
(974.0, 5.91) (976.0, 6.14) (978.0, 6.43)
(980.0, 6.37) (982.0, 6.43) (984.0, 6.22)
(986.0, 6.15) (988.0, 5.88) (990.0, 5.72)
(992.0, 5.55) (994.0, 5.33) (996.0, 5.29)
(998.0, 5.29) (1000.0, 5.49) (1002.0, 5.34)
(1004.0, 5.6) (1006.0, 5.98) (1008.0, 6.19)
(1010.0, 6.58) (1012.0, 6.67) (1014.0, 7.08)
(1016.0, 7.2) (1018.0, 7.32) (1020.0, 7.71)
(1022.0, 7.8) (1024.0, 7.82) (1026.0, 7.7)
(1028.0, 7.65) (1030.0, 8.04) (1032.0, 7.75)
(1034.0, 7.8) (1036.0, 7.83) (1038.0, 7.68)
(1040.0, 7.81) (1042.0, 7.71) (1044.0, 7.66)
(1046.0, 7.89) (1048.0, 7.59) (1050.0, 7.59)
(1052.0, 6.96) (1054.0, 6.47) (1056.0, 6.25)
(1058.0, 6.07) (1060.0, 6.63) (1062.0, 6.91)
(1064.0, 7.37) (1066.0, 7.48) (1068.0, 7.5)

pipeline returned 7.6 yr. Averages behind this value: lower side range 6.61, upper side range 7.78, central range 5.66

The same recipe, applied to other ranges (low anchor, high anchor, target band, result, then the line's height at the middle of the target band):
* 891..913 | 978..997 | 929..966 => 5.8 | 6.81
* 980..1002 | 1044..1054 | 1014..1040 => -3.4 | 6.78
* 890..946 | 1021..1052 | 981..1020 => 7.5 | 7.57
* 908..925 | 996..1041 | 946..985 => 8.8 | 7.4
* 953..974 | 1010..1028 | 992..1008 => 2.6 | 6.61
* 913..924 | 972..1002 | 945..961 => 2.0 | 6.83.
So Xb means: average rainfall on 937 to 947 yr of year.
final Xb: 7.23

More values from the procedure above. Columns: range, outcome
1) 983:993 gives 5.9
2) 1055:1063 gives 6.46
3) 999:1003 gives 5.42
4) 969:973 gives 5.46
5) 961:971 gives 4.83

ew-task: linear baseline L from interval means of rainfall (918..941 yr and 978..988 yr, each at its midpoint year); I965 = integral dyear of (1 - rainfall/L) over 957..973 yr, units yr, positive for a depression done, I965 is 3.5 yr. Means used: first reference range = 6.41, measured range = 4.94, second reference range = 6.26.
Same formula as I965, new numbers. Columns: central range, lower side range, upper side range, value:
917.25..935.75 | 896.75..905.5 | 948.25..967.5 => 1.2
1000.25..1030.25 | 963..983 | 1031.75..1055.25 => -0.5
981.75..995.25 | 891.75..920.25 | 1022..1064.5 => 3.1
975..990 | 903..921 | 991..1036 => 1.8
